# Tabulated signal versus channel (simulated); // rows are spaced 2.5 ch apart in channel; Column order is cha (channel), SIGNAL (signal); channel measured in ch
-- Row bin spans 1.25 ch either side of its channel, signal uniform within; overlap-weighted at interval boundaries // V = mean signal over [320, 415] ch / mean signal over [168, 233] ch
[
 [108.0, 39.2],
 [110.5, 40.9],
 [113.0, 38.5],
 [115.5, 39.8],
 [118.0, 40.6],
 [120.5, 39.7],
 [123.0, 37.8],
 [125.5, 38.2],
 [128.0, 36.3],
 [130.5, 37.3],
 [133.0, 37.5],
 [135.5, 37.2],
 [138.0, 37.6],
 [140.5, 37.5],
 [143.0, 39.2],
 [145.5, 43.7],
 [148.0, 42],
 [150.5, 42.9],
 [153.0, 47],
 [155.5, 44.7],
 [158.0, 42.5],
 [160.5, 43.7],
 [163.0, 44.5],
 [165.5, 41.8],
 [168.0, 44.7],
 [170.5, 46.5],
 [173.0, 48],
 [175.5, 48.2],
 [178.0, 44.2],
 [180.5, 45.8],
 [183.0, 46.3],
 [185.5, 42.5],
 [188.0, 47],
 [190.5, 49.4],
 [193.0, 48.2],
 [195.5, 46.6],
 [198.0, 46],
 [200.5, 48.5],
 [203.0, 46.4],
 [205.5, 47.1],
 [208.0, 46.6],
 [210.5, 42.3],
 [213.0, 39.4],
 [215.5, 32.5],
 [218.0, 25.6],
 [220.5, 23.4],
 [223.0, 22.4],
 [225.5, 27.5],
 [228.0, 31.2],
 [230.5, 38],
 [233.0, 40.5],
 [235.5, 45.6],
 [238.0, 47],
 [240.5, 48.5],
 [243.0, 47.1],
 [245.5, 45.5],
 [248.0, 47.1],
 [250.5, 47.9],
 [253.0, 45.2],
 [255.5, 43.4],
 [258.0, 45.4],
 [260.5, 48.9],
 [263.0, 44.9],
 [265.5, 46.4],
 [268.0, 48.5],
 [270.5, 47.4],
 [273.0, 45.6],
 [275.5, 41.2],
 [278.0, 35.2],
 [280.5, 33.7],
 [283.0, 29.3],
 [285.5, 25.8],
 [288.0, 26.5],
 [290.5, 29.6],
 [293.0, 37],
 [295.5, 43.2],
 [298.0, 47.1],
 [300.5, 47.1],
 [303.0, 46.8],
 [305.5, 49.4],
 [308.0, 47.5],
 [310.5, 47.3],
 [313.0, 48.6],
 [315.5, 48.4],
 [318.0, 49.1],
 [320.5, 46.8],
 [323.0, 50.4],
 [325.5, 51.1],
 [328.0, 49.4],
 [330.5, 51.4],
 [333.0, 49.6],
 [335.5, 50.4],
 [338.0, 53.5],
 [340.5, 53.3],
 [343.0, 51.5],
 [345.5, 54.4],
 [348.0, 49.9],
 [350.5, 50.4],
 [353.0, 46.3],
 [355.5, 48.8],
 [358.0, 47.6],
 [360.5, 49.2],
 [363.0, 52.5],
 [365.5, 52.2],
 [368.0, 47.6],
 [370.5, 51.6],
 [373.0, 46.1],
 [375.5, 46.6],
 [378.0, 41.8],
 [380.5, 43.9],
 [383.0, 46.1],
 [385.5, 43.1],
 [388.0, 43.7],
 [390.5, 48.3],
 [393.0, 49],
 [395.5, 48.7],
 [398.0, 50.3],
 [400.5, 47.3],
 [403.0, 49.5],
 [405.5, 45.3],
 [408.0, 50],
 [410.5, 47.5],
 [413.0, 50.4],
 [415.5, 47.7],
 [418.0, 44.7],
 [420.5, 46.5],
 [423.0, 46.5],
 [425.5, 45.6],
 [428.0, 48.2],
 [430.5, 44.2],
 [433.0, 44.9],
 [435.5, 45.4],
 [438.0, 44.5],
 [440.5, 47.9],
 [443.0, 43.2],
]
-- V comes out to 1.18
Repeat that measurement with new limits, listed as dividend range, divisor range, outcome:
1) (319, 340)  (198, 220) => 1.24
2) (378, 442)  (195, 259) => 1.14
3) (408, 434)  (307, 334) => 0.95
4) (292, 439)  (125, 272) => 1.13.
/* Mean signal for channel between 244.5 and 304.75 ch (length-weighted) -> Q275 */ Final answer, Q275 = 41.7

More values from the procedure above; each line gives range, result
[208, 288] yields 39.7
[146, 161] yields 43.8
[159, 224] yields 42.7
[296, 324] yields 47.9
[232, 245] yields 45.8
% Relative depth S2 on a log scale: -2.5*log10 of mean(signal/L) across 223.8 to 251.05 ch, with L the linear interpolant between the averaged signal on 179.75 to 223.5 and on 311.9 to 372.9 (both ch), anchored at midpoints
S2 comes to 0.05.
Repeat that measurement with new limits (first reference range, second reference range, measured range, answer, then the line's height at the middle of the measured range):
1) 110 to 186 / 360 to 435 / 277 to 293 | 0.42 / 44.8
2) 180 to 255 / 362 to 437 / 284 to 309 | 0.11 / 44.2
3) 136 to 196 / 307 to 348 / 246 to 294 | 0.18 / 48.1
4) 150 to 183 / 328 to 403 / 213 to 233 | 0.46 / 46.1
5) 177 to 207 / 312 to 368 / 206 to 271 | 0.16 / 47.7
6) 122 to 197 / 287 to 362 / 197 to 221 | 0.10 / 44.3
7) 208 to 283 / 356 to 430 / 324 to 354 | -0.14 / 44.9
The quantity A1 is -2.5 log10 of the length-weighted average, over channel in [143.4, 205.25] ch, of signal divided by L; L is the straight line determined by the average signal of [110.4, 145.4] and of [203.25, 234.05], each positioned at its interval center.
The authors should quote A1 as -0.23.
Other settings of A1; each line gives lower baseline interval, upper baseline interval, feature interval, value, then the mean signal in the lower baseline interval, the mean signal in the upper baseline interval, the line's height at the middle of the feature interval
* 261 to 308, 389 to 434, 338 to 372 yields -0.14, 40.6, 47.5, 44.4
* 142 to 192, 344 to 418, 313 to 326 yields -0.04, 44.8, 48.1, 47.1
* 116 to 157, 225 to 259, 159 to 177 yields -0.11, 40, 43.2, 40.9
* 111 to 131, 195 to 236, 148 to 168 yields -0.14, 38.7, 37.9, 38.4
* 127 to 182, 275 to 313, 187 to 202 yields -0.15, 42.4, 39.4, 41.6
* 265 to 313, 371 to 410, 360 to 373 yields -0.11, 40.9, 46.8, 45.4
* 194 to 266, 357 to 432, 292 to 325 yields -0.06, 41.6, 47.4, 44.4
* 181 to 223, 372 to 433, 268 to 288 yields 0.18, 41.8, 46.7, 43.7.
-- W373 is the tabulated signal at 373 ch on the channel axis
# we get 46.1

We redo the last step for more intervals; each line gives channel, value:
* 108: 39.2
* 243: 47.1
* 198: 46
